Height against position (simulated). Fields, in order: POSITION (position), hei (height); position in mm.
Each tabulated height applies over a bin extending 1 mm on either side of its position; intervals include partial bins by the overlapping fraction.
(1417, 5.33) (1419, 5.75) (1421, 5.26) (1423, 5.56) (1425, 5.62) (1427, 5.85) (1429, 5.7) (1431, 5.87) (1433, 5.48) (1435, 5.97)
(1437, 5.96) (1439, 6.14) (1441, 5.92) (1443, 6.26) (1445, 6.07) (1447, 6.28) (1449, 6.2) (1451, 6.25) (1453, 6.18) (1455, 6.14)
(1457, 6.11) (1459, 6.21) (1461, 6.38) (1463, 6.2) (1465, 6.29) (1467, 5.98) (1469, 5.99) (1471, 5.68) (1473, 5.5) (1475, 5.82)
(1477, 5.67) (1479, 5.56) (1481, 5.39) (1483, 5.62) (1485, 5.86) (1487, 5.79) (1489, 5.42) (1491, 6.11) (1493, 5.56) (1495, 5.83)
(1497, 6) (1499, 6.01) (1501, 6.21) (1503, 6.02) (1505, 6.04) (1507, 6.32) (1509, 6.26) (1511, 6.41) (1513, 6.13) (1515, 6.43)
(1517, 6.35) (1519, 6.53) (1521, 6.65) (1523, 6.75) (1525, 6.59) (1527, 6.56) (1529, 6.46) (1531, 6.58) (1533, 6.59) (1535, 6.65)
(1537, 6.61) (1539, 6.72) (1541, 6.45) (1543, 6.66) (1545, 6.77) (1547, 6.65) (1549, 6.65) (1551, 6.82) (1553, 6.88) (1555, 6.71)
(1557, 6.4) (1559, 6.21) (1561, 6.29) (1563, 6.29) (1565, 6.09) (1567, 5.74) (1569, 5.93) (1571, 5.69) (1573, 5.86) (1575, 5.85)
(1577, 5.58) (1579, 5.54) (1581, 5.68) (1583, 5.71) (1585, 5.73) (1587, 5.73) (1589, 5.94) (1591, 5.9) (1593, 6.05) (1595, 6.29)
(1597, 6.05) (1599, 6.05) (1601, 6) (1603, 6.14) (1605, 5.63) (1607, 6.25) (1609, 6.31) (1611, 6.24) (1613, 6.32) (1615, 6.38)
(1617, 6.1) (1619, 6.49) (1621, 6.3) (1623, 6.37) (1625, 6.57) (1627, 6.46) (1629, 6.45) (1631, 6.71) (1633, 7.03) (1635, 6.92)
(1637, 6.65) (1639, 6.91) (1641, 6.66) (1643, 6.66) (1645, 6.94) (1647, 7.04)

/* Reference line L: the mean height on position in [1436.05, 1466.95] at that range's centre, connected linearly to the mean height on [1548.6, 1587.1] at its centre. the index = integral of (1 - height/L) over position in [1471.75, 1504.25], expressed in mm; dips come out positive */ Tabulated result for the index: 1.9 mm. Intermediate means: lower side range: 6.17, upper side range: 6.07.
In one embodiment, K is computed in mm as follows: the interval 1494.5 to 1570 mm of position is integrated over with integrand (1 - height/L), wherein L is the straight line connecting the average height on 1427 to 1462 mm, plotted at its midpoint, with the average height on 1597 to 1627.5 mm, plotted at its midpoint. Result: -3.1 mm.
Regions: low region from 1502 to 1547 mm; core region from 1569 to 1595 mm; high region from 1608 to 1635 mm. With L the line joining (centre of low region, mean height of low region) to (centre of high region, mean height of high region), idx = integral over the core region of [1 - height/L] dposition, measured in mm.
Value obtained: 2.70 mm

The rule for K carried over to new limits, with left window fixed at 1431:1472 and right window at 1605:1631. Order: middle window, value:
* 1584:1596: 0.7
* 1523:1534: -0.7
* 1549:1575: 0.0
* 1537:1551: -1.0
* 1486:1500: 0.7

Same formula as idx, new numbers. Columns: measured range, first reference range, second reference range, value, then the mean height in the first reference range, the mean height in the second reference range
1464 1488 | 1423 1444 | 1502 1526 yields 1.4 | 5.86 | 6.37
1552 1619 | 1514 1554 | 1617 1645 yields 5.7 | 6.62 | 6.62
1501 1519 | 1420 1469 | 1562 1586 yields -1.1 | 5.99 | 5.81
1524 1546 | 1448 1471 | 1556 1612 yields -2.0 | 6.15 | 5.97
